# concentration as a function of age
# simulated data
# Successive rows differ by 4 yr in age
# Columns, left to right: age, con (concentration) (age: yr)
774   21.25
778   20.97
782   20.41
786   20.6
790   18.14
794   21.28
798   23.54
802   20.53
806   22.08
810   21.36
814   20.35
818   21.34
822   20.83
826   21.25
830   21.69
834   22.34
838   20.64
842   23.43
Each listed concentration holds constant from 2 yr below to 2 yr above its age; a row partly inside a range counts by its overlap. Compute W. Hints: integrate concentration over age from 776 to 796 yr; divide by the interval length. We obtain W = 20.3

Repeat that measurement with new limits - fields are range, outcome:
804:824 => 21.2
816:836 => 21.5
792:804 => 21.8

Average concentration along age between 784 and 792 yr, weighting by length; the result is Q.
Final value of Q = 19.4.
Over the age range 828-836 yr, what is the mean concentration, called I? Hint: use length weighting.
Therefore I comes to 22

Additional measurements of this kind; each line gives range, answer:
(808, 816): 20.9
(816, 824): 21.1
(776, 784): 20.7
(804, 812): 21.7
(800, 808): 21.3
